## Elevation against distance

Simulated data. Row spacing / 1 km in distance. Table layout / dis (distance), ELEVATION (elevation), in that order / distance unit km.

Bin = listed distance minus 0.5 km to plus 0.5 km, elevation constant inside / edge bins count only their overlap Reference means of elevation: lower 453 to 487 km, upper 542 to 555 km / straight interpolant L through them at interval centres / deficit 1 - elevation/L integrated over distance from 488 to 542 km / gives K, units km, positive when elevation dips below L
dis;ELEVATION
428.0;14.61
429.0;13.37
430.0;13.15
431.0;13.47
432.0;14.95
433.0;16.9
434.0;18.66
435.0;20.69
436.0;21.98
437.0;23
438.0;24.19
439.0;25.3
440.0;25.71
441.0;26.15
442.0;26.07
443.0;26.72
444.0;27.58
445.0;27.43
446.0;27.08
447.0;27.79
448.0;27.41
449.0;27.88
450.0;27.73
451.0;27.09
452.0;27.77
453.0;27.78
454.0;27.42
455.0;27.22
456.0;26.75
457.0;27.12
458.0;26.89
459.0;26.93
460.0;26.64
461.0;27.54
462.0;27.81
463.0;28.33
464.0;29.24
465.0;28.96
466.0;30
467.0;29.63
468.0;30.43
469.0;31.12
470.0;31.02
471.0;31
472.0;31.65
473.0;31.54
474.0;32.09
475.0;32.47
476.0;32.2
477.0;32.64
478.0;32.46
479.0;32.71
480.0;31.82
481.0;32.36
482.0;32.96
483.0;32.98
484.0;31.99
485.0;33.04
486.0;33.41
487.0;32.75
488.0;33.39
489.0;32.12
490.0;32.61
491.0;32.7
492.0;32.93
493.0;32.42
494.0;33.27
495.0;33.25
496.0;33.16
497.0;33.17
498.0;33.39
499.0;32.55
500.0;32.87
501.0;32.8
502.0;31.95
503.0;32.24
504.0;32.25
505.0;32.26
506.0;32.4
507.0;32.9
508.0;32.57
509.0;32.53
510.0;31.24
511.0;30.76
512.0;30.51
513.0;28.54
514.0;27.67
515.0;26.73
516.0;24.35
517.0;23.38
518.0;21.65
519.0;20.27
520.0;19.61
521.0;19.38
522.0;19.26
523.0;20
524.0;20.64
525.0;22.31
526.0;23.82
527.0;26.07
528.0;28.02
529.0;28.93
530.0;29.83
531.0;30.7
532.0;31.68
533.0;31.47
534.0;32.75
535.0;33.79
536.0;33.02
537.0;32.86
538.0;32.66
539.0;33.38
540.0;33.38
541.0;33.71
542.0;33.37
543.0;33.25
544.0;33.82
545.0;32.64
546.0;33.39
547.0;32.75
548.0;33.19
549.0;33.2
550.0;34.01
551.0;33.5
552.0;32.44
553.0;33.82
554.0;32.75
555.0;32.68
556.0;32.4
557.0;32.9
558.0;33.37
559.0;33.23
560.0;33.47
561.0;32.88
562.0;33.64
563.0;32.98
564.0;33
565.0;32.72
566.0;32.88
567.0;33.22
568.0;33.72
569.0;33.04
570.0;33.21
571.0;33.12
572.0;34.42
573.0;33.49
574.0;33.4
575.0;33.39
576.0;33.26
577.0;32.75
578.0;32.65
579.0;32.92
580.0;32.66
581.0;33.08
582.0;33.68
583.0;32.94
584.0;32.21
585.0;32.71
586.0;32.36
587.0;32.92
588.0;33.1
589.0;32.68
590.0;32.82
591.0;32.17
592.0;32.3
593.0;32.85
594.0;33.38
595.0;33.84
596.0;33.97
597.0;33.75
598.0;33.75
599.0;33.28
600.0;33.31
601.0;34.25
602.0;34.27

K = 3.8 km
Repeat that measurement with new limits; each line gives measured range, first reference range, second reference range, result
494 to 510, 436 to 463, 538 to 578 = -1.49 km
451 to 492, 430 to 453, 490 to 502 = -2.22 km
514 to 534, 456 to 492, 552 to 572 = 4.51 km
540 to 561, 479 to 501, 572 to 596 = -0.17 km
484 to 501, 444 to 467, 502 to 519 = -2.44 km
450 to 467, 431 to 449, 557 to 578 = -1.76 km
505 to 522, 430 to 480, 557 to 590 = 1.66 km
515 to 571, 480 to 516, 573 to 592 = 3.73 km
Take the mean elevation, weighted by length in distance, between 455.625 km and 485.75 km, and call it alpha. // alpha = 30.5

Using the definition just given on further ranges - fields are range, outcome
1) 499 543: 28.9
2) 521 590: 31.8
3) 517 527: 21.2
